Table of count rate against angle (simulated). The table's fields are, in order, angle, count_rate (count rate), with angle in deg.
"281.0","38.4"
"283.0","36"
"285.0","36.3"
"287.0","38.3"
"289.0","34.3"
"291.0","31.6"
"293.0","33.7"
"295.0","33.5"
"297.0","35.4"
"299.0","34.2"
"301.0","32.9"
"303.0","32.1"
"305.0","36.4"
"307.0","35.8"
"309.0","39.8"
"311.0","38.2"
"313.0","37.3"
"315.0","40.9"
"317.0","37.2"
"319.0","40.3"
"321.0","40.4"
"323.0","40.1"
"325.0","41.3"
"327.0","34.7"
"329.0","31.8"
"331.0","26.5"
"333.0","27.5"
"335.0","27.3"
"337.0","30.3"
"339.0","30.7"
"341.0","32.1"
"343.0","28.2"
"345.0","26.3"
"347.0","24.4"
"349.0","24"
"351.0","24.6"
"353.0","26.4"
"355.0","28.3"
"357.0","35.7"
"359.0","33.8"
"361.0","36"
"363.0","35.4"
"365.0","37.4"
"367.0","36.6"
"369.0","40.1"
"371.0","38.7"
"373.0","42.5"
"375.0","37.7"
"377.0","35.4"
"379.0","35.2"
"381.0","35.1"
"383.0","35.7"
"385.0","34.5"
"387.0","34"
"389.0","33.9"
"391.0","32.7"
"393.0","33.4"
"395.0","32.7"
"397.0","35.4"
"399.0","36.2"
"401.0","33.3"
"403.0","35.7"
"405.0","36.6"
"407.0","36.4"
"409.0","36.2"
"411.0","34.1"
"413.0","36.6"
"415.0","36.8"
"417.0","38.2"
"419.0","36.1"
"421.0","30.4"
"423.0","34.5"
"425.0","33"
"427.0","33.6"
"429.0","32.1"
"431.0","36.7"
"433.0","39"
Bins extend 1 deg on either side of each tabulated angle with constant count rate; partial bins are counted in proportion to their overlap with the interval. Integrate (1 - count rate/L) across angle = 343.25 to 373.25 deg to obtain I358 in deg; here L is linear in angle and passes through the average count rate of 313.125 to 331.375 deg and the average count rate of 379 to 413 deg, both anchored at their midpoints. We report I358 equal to 3.1 deg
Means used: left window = 37.4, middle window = 32.3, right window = 34.8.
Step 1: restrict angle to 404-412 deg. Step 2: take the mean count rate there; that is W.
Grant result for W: 35.8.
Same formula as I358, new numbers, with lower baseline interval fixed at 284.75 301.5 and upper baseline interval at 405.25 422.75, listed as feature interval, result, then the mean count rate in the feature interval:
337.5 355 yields 3.9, 27.2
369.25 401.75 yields -0.2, 35.5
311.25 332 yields -1.4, 37.1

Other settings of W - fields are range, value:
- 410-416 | 35.8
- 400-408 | 35.5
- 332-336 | 27.4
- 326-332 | 31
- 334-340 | 29.4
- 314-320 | 39.5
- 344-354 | 25.1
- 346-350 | 24.2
